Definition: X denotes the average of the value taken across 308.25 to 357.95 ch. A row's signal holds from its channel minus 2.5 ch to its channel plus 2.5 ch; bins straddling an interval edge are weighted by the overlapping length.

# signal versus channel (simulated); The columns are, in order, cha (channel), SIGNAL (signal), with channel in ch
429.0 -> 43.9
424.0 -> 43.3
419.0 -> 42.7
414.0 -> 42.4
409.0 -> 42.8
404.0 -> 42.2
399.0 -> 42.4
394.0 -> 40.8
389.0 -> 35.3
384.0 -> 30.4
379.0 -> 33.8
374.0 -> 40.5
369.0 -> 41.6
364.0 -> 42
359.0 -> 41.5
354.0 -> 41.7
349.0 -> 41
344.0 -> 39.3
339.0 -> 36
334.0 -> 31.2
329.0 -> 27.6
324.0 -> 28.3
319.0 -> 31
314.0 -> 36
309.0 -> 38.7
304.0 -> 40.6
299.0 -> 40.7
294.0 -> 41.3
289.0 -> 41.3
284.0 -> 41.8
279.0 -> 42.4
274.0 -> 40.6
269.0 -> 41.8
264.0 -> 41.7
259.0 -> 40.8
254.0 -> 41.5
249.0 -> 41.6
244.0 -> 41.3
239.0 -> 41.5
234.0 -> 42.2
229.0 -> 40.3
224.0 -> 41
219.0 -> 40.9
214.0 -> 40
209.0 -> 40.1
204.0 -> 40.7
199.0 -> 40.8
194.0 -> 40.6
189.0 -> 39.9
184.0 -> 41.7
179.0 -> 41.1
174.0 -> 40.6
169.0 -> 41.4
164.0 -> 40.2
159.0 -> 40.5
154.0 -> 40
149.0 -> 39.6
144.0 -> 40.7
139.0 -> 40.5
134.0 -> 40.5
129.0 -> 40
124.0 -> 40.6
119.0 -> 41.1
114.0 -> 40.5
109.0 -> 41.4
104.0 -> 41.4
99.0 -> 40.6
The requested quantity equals 35.1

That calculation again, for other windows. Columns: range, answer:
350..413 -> 39.7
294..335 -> 34.8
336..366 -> 40.1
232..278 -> 41.5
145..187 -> 40.6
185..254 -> 40.9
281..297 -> 41.5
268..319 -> 40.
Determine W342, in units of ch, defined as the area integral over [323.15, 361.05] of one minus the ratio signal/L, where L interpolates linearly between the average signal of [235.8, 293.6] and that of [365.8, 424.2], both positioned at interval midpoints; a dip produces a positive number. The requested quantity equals 4.1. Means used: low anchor 41.5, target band 36.1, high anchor 39.7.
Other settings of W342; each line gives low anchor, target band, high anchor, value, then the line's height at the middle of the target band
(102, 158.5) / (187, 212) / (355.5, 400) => -0.2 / 40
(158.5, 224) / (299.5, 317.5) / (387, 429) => 1.3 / 41.2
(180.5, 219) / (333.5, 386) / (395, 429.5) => 4.6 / 42.1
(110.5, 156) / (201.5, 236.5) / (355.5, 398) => -0.9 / 39.7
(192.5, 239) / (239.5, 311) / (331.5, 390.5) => -2.8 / 39.6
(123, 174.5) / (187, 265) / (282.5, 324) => -3.2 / 39.3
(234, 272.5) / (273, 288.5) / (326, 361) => -0.6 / 40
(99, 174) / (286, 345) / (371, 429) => 6.1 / 40.1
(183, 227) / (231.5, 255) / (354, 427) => -0.6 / 40.5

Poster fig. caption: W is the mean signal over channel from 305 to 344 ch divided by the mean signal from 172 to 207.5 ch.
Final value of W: 0.8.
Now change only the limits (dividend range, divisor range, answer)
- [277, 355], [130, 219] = 0.92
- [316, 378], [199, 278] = 0.89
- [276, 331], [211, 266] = 0.91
